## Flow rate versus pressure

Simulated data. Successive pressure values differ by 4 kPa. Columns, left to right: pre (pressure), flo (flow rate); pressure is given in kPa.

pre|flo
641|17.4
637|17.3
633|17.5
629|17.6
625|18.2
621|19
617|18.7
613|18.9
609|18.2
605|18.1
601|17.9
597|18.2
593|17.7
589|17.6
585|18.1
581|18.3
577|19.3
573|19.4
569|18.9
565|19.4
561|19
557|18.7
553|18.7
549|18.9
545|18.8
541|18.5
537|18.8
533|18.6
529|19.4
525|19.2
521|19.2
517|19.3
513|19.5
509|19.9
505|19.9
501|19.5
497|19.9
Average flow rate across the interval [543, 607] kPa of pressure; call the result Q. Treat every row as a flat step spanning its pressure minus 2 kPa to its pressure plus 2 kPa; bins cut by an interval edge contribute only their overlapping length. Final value 18.6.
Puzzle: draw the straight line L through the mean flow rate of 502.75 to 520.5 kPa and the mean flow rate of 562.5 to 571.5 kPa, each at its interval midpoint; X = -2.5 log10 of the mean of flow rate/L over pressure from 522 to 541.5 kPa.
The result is 0.03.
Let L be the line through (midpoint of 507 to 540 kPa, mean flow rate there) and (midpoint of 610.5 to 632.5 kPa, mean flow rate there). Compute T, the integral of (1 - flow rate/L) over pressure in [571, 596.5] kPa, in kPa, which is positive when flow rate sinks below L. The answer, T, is 0.5 kPa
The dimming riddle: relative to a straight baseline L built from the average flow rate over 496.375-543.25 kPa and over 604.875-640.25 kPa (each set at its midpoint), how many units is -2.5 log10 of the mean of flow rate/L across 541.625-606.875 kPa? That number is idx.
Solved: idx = 0.01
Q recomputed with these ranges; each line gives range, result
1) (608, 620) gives 18.7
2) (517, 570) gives 18.9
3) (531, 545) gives 18.7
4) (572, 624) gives 18.4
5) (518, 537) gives 19.1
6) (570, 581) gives 19.1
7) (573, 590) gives 18.5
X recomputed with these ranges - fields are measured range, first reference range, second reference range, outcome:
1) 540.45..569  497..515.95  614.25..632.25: 0.01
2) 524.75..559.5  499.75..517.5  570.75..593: 0.02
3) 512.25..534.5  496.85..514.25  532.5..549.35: 0.00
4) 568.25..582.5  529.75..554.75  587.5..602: -0.05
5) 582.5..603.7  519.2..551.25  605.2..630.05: 0.04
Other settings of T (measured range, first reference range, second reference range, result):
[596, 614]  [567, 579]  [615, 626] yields 0.59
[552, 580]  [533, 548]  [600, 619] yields -0.69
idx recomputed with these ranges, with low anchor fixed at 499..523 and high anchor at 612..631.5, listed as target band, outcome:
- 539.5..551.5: 0.026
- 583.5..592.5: 0.057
